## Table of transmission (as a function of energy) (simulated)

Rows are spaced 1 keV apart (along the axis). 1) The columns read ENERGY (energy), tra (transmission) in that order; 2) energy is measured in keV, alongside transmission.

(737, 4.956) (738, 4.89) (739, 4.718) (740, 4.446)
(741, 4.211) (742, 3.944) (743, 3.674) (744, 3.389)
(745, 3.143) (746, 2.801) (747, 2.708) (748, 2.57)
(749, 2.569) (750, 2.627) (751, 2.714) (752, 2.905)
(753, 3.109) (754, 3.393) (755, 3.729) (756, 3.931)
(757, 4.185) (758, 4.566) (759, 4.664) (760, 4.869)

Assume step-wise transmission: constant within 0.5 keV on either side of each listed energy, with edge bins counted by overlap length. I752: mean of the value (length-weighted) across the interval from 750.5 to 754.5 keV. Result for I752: 3.03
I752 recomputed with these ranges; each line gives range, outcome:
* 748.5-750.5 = 2.6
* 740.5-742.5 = 4.08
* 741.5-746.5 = 3.39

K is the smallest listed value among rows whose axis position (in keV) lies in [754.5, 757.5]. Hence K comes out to 3.729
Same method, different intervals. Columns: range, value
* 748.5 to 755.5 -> 2.569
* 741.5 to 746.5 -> 2.801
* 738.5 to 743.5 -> 3.674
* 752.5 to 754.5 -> 3.109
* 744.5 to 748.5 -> 2.57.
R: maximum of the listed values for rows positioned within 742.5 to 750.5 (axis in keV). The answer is 3.674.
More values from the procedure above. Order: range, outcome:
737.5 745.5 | 4.89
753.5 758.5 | 4.566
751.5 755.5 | 3.729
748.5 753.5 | 3.109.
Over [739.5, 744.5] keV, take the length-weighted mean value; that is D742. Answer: 3.93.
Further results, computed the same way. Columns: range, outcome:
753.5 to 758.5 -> 3.96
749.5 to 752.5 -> 2.75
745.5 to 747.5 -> 2.75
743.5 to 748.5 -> 2.92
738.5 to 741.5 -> 4.46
